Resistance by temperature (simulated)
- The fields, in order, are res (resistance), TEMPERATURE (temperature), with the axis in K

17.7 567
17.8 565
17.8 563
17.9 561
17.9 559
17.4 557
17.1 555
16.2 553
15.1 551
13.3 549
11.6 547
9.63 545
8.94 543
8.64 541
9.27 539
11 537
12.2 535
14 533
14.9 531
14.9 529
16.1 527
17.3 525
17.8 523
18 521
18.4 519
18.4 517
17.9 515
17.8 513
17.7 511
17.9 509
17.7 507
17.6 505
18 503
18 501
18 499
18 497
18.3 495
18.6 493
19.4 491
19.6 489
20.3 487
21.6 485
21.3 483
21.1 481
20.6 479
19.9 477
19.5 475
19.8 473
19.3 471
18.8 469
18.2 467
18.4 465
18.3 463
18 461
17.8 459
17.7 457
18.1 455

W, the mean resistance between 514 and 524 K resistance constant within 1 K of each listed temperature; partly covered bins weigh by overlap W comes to 18.1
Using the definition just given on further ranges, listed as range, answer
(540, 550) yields 10.4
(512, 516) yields 17.9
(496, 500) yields 18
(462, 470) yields 18.4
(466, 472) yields 18.8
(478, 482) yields 20.9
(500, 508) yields 17.8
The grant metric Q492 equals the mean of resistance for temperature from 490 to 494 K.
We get 19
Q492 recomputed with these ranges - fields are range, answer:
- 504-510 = 17.7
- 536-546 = 9.5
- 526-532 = 15.3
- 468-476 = 19.4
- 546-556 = 14.7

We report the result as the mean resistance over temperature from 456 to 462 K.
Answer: 17.8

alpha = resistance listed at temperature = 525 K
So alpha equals 17.3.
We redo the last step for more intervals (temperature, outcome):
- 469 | 18.8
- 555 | 17.1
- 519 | 18.4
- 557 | 17.4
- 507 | 17.7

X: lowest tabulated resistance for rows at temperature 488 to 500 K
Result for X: 18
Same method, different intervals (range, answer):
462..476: 18.2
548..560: 13.3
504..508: 17.6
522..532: 14.9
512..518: 17.8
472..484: 19.5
